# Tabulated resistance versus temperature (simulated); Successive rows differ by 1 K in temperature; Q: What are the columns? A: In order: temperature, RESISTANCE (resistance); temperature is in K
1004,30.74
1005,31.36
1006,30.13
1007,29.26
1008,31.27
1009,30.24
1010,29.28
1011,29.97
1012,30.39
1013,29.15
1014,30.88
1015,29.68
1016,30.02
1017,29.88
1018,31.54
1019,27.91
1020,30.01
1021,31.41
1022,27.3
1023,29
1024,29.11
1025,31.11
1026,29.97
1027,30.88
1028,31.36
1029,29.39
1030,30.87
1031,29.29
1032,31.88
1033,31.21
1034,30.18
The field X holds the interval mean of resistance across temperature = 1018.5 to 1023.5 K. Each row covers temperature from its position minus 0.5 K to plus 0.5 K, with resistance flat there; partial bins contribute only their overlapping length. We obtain 29.1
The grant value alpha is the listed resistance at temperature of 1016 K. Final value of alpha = 30.02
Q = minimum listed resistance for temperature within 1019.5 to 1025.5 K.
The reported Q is 27.3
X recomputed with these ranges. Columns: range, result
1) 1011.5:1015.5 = 30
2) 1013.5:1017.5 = 30.1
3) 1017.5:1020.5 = 29.8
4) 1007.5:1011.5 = 30.2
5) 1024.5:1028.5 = 30.8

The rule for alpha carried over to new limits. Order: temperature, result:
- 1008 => 31.27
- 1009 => 30.24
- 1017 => 29.88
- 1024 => 29.11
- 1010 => 29.28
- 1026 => 29.97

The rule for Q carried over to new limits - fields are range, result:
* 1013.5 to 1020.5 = 27.91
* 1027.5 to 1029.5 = 29.39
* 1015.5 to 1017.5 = 29.88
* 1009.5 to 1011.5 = 29.28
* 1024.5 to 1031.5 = 29.29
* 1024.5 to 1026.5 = 29.97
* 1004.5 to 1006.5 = 30.13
